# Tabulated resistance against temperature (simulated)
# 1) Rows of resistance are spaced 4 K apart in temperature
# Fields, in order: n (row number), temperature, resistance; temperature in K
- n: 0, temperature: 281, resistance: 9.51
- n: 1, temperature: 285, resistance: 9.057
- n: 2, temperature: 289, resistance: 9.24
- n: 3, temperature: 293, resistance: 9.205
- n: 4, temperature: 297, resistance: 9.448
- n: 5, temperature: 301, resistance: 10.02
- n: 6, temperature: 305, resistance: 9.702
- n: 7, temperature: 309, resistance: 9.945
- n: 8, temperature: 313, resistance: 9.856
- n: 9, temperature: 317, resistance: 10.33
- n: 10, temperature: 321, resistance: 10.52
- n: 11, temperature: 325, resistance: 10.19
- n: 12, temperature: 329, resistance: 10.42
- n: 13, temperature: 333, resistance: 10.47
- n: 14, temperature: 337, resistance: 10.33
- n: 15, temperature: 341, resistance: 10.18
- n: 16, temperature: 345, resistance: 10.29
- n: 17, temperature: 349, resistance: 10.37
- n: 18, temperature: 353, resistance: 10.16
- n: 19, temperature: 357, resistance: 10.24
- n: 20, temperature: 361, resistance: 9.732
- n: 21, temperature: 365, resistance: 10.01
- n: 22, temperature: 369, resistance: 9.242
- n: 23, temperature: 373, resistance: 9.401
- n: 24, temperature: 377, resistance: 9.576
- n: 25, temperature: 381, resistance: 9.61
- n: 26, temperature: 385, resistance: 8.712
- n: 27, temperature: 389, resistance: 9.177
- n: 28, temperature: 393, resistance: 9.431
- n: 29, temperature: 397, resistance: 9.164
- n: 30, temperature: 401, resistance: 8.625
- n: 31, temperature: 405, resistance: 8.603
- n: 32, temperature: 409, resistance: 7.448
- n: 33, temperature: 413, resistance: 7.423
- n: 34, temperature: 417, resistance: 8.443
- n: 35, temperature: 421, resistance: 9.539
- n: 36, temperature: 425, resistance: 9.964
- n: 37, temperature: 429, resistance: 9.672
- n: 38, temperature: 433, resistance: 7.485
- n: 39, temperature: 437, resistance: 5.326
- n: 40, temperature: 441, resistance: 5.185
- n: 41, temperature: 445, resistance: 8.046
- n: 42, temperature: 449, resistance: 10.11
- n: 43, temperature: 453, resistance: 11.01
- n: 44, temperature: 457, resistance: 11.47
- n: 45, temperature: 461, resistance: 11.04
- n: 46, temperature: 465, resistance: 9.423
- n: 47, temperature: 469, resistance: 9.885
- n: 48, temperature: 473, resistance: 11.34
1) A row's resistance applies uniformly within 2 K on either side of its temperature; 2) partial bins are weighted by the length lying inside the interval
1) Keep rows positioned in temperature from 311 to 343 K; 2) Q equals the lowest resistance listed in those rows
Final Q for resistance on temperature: 9.856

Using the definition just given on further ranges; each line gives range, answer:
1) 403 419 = 7.423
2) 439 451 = 5.185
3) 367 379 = 9.242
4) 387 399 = 9.164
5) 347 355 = 10.16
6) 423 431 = 9.672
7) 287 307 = 9.205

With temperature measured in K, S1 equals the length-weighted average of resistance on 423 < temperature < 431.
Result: 9.82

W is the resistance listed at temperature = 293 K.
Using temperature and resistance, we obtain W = 9.205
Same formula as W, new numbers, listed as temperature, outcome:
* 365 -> 10.01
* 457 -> 11.47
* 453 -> 11.01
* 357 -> 10.24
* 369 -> 9.242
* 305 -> 9.702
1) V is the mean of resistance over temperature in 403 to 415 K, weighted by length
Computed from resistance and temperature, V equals 7.82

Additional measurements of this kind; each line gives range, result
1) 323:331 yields 10.3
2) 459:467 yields 10.2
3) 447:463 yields 10.9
